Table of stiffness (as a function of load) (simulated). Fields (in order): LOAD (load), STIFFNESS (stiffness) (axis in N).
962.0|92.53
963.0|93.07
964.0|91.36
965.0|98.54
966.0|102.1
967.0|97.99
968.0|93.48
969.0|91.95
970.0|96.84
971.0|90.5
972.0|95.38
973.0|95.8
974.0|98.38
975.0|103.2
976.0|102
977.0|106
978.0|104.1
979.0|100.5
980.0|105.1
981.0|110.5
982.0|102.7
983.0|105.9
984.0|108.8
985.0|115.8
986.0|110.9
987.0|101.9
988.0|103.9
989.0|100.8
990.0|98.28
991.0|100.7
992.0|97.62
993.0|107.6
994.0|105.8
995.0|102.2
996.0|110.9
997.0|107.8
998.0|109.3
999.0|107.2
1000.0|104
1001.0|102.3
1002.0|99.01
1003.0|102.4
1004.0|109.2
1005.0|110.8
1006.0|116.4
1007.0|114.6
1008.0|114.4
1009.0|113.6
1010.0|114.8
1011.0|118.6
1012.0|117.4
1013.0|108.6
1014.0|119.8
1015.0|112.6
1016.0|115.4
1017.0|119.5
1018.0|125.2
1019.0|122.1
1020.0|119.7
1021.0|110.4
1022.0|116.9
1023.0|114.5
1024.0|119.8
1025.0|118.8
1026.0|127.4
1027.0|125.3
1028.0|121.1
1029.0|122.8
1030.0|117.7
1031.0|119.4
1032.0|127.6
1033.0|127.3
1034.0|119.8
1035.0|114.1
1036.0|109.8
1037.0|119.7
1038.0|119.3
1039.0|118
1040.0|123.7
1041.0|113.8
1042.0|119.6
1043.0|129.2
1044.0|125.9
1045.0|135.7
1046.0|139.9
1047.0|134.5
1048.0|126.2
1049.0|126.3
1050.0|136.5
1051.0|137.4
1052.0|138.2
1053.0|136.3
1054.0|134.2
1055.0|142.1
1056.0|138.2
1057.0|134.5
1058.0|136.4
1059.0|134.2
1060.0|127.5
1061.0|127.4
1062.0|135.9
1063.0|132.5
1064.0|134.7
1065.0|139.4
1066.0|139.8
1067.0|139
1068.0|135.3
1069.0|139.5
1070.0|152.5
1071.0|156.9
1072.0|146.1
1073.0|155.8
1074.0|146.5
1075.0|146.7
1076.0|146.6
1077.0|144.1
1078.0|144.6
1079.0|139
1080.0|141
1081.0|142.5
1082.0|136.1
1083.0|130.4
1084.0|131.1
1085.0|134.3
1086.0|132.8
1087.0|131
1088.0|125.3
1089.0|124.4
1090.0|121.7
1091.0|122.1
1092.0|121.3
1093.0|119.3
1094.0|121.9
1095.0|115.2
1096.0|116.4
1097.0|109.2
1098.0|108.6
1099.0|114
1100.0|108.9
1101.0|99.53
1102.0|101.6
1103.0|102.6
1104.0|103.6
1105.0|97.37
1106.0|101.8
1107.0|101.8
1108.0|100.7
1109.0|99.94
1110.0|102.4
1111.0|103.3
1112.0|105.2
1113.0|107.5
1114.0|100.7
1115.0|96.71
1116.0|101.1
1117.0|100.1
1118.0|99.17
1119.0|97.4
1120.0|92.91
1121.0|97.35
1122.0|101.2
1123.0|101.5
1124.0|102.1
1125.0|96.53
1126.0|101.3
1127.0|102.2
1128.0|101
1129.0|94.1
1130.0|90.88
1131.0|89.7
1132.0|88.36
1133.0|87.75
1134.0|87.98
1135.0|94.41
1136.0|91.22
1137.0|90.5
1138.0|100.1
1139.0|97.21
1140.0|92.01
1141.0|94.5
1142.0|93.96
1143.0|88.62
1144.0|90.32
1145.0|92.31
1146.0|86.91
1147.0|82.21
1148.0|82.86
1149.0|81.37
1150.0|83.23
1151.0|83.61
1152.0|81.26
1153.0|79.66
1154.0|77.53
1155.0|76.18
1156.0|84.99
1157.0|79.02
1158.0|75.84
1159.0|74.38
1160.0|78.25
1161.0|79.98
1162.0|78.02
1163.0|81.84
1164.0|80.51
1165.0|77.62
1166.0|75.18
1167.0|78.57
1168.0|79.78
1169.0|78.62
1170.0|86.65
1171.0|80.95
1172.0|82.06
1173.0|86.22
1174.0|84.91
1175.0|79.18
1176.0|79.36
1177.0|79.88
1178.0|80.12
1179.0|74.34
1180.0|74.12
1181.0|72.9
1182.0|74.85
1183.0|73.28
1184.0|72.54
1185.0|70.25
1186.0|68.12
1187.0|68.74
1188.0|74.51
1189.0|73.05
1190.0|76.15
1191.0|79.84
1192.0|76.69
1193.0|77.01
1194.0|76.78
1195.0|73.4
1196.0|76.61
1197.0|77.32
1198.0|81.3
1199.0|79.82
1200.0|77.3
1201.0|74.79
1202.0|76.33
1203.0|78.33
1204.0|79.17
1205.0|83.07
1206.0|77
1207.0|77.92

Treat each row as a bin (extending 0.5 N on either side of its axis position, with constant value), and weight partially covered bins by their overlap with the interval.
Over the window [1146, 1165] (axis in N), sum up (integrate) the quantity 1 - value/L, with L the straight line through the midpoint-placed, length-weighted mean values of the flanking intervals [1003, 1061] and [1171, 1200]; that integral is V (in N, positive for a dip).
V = 1.2 N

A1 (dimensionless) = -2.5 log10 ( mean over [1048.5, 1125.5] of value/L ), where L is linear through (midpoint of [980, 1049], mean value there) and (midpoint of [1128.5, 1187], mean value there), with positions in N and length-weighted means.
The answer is -0.23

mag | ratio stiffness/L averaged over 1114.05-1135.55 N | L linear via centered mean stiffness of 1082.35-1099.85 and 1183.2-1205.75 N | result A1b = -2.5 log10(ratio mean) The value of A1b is 0.11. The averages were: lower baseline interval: 122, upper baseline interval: 75.9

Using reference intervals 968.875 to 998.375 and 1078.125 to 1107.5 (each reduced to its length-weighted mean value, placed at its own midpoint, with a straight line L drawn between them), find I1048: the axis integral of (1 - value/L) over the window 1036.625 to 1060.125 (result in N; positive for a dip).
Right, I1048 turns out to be -3.7 N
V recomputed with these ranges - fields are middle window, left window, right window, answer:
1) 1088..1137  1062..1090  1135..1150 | 3.9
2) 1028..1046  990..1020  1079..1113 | -1.5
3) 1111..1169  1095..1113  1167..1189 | 1.2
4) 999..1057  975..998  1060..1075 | 1.3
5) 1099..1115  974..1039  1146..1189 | -2.0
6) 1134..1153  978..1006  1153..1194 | -1.6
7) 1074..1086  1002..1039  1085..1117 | -2.9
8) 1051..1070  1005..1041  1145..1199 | -4.9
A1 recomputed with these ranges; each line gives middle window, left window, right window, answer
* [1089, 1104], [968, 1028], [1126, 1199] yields -0.214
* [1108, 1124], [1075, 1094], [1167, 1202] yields 0.148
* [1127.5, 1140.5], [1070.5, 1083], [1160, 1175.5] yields 0.129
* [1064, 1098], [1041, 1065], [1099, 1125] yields -0.141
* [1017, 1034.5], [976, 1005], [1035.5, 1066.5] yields -0.009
